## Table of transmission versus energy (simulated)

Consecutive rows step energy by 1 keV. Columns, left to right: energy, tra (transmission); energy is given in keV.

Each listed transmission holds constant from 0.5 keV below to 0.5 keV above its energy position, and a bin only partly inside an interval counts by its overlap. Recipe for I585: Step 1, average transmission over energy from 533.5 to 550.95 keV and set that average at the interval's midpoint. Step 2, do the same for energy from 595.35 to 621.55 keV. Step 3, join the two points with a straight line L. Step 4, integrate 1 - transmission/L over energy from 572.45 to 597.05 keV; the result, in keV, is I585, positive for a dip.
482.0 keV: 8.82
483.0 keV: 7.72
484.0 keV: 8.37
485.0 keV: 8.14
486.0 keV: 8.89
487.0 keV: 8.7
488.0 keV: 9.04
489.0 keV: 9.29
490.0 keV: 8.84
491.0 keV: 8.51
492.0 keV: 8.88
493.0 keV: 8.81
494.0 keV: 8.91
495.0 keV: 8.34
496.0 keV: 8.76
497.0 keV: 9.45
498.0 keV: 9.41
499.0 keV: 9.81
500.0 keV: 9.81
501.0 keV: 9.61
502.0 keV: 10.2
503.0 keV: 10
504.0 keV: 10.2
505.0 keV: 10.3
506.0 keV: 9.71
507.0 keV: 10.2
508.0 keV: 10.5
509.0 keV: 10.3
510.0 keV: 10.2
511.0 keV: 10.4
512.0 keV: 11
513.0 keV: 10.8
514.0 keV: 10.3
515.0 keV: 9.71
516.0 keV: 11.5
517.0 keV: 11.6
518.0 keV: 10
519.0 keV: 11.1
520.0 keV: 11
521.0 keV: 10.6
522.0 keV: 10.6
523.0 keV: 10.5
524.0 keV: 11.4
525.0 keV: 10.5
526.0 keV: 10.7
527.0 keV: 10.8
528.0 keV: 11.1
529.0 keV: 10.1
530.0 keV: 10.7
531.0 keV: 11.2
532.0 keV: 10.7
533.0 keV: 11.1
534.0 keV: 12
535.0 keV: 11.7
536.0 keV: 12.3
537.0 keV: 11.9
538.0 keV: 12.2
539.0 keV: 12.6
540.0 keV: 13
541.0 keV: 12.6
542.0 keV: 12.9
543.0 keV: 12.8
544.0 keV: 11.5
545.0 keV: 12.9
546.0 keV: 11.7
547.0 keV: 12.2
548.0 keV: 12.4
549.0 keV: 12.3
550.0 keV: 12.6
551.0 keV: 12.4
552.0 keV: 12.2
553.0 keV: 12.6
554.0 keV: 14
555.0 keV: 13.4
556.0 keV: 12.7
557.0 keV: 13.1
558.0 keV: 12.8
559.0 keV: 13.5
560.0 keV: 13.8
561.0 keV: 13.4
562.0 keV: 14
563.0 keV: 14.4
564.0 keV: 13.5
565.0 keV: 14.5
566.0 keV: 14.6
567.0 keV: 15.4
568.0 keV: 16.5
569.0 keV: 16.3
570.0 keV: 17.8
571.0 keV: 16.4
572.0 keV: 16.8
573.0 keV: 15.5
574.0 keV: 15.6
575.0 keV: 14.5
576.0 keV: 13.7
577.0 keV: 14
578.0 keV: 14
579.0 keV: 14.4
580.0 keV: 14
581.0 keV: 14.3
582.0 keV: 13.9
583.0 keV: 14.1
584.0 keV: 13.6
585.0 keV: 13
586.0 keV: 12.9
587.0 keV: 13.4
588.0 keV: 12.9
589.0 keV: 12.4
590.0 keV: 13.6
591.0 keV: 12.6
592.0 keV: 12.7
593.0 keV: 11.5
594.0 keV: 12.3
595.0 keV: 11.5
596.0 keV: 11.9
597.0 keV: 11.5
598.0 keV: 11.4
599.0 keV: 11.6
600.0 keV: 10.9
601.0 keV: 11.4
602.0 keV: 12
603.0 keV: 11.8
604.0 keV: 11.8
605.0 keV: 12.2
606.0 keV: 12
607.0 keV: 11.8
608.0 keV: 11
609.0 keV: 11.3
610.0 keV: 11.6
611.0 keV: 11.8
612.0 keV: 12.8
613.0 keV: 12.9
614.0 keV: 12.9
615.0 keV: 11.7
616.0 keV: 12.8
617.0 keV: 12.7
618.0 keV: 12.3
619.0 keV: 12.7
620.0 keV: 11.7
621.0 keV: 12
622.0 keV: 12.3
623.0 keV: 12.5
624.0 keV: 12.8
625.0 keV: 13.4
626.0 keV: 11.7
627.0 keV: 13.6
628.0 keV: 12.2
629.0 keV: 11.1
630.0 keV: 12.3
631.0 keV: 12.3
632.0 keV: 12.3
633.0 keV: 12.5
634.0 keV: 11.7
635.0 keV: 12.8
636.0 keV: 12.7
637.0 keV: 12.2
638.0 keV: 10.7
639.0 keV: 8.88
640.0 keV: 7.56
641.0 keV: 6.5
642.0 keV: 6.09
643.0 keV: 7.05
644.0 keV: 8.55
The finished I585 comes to -2.7 keV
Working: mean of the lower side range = 12.3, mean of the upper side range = 11.9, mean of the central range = 13.4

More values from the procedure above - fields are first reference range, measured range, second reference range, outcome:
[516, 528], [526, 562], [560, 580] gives 1.3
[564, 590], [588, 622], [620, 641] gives 2.6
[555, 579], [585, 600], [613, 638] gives 1.5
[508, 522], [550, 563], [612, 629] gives -2.1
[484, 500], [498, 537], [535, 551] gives 0.0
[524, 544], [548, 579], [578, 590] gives -3.4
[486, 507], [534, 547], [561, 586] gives 0.1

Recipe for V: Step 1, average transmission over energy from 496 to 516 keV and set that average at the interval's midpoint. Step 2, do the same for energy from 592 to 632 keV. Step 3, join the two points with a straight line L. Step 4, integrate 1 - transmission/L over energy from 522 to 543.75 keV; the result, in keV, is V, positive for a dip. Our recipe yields -1.9 keV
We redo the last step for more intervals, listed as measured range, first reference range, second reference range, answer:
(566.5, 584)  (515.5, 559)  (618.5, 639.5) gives -4.6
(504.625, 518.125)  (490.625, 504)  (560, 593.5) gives -0.4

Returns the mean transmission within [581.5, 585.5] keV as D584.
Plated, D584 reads 13.7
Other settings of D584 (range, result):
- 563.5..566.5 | 14.2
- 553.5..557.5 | 13.3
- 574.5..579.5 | 14.1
